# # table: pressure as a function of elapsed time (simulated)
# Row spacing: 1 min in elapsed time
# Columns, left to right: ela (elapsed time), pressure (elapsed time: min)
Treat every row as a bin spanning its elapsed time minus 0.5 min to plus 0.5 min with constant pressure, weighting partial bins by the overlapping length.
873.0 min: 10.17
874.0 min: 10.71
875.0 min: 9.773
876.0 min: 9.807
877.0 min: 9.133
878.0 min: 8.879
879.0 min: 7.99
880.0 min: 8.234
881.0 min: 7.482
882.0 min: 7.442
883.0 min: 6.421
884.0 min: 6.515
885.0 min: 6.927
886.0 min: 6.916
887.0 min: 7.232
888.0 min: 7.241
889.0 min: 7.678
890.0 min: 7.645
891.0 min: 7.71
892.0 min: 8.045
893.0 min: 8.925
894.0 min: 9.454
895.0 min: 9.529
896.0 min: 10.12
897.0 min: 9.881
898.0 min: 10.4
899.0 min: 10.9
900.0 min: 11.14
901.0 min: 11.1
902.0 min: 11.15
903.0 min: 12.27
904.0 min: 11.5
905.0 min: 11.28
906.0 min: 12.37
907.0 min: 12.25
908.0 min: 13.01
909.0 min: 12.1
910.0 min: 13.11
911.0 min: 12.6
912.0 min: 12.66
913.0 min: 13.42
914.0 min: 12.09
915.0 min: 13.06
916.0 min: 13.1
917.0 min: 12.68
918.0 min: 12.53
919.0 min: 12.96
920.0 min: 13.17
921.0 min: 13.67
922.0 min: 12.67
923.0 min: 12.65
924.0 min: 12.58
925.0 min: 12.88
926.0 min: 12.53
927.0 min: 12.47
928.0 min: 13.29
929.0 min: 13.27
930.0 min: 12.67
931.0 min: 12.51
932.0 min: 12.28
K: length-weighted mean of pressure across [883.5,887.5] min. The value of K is 6.9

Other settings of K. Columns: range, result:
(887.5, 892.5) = 7.66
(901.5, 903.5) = 11.7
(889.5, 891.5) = 7.68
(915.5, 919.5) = 12.8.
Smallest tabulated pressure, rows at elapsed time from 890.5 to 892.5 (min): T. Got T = 7.71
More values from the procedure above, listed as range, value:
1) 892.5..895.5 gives 8.925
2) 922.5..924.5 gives 12.58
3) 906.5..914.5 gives 12.09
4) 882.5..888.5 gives 6.421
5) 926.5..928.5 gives 12.47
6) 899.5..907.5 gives 11.1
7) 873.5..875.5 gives 9.773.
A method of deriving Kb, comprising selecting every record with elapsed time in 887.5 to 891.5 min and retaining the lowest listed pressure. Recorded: 7.241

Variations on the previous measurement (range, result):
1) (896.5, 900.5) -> 9.881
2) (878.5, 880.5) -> 7.99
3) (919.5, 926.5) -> 12.53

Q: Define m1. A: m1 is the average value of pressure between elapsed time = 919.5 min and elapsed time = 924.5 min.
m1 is 12.9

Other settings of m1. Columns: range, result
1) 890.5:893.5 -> 8.23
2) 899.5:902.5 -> 11.1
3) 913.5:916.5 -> 12.8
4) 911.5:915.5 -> 12.8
